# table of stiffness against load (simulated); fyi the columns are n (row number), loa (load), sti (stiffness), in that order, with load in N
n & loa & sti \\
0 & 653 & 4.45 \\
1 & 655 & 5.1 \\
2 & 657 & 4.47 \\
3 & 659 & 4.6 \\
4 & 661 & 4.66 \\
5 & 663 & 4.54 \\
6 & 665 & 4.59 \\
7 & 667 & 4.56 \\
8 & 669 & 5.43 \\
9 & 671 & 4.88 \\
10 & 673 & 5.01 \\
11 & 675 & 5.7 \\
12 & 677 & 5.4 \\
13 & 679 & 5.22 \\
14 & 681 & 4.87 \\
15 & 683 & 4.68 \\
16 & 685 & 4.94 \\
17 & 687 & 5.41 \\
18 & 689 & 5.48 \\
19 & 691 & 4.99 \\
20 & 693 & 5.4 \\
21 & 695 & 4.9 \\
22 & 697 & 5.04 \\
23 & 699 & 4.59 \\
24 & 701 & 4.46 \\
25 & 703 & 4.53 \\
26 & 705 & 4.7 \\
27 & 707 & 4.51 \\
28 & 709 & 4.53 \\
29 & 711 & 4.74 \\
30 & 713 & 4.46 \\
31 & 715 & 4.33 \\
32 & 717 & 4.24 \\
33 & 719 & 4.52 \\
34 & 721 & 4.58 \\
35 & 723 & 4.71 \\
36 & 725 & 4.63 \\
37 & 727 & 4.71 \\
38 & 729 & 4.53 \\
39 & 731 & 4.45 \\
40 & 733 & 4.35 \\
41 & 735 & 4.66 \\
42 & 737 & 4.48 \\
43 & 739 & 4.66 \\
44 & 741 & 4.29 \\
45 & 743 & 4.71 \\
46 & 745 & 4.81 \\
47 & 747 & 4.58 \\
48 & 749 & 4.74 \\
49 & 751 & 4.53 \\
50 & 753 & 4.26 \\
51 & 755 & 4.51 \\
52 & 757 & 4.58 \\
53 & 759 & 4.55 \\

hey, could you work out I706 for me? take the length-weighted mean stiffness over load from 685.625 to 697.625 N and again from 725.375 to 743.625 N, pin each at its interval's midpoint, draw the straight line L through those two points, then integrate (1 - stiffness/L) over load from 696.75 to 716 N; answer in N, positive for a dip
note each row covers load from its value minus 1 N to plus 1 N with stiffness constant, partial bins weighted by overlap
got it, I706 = 1.6 N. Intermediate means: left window 5.2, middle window 4.57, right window 4.54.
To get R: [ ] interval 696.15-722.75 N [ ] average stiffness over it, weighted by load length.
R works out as 4.56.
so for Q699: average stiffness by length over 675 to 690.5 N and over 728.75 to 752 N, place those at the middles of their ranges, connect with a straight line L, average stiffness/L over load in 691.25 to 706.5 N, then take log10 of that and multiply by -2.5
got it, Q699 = 0.05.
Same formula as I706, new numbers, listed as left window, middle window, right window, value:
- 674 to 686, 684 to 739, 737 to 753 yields 1.95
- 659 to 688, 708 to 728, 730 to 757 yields 0.66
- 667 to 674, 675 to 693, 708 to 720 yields -1.17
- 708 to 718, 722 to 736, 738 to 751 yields -0.11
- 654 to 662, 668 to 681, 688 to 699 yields -0.92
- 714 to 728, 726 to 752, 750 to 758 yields -0.46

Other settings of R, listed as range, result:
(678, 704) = 4.96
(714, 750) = 4.55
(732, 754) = 4.55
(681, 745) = 4.69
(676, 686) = 5.02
